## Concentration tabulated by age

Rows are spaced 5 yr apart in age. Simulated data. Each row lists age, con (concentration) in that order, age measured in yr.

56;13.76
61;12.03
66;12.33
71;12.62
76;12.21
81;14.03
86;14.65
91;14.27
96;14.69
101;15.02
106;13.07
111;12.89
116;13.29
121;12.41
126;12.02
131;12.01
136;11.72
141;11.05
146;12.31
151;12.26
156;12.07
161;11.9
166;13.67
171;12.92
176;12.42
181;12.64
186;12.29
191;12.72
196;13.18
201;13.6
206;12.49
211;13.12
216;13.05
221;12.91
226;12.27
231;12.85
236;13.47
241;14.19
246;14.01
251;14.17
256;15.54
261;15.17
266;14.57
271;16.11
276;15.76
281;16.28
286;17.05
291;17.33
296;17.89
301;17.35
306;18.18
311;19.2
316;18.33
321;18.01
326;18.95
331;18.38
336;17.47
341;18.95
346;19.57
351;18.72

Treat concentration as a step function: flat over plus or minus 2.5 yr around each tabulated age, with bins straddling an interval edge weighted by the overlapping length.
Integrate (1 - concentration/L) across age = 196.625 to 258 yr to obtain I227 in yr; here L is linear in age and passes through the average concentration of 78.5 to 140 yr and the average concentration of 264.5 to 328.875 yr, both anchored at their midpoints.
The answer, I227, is 9.32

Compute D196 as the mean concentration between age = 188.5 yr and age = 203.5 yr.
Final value 13.2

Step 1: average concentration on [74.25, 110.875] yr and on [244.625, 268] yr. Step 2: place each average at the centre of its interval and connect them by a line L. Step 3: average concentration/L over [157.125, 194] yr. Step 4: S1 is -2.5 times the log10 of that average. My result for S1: 0.14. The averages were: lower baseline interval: 14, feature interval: 12.6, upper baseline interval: 14.7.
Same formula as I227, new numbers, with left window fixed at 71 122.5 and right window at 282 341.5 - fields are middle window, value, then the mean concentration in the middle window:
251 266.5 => 1.76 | 15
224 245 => 4.05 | 13.3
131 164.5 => 6.21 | 11.9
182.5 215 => 5.82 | 12.9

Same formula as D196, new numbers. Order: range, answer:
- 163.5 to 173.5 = 13.3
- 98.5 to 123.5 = 13.3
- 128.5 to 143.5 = 11.6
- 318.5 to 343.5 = 18.4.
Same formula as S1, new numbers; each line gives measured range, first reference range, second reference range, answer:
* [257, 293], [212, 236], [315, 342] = -0.03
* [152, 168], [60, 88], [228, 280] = 0.11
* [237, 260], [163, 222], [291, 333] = 0.07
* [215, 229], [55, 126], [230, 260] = 0.11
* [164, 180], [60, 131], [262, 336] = 0.14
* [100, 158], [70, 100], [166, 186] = 0.07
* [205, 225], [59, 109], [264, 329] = 0.23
